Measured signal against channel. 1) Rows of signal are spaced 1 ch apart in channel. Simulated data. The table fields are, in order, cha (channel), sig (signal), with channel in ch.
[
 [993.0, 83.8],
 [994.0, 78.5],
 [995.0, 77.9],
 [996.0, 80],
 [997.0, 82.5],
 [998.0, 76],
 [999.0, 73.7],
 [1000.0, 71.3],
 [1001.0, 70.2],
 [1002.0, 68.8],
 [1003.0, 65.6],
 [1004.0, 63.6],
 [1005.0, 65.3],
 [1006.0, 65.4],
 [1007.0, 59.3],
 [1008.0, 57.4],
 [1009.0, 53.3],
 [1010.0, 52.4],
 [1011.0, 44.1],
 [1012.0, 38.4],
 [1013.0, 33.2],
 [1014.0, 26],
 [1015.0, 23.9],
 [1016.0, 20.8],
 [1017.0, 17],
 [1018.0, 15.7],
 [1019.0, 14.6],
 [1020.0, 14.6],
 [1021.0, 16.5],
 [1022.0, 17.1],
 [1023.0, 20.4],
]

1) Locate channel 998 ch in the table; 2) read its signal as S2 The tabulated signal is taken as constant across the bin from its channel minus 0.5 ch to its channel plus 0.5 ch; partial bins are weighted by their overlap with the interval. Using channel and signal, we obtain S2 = 76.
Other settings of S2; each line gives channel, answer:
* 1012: 38.4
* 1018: 15.7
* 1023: 20.4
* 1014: 26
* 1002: 68.8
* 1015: 23.9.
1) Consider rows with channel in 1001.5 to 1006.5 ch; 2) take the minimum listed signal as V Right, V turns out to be 63.6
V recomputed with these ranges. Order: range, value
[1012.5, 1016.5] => 20.8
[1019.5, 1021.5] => 14.6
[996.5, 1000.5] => 71.3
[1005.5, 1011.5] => 44.1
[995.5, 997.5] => 80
